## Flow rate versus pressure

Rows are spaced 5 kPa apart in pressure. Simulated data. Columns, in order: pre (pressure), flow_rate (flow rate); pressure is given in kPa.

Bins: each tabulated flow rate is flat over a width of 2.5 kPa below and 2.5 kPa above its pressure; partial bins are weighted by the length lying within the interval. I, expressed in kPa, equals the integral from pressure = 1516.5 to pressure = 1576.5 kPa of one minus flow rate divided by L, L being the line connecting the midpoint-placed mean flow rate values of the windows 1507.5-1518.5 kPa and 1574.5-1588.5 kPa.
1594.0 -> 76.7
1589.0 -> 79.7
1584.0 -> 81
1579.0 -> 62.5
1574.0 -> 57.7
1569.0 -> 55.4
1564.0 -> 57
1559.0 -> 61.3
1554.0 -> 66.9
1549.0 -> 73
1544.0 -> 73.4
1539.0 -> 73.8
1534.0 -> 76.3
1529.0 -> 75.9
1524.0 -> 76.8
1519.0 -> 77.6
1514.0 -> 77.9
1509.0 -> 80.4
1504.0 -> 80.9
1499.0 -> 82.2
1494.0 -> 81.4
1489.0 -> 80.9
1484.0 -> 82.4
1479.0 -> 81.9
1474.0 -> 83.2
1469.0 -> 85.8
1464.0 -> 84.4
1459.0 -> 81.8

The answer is 5.0 kPa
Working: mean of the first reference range 78.8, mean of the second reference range 70.9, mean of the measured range 68.8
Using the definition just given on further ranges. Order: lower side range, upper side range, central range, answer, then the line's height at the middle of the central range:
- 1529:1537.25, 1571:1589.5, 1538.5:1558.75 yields 0.9 kPa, 73.6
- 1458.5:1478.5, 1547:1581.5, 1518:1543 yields -2.3 kPa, 69.6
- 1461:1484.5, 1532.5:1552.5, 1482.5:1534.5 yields -0.6 kPa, 78.5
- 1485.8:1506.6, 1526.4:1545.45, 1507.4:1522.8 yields 0.0 kPa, 78.3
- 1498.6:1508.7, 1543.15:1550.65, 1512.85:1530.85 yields 0.2 kPa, 77.8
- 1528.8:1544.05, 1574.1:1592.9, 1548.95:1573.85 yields 4.2 kPa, 73.6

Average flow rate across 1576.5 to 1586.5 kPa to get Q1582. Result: 71.8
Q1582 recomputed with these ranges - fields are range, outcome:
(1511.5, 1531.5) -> 77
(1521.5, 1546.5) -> 75.2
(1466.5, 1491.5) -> 82.8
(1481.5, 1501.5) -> 81.7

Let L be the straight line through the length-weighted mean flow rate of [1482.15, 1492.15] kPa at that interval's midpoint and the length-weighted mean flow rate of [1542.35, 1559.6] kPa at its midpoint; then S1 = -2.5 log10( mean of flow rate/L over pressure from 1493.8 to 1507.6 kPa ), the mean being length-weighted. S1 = -0.03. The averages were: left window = 81.6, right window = 69.2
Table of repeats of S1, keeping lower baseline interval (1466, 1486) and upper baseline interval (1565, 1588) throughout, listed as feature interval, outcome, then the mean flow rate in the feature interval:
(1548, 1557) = 0.00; 69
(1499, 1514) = -0.04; 80.5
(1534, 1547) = -0.04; 74.1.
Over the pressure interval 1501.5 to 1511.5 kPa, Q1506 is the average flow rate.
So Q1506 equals 80.7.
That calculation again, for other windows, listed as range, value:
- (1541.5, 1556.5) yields 71.1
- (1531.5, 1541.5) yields 75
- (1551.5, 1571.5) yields 60.1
